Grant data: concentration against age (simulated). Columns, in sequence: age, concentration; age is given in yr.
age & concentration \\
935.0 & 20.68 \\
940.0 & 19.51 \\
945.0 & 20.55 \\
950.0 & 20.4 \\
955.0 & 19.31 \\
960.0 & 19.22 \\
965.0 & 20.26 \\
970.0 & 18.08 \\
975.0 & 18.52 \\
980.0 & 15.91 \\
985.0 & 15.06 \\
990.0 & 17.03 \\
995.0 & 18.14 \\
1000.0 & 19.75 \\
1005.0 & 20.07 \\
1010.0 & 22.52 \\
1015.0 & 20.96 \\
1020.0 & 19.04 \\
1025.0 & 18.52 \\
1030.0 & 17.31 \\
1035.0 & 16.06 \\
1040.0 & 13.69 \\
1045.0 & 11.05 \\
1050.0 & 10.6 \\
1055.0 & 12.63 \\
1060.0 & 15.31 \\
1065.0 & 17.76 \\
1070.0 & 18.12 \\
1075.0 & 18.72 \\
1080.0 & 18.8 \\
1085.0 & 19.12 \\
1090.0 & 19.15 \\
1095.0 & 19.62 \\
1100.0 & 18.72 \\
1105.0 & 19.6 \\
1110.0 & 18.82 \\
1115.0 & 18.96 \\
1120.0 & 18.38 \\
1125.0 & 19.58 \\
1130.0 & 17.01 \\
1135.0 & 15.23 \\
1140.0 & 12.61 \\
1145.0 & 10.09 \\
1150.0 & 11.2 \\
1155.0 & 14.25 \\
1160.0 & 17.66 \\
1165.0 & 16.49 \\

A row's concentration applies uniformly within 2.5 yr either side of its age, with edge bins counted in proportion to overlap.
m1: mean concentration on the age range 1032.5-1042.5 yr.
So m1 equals 14.9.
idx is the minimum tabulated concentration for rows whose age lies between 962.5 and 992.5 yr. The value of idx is 15.06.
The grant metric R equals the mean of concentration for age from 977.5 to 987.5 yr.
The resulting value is 15.5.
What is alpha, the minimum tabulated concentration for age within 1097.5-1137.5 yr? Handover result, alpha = 15.23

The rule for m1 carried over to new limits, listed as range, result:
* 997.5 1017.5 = 20.8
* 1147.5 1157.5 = 12.7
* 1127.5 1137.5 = 16.1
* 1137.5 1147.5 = 11.3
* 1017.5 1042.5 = 16.9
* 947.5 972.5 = 19.5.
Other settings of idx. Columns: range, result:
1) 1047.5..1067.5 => 10.6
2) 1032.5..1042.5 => 13.69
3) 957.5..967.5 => 19.22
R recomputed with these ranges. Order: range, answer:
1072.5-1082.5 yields 18.8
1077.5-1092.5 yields 19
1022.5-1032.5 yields 17.9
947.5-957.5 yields 19.9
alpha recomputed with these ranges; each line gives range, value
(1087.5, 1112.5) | 18.72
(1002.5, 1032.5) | 17.31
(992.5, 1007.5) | 18.14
